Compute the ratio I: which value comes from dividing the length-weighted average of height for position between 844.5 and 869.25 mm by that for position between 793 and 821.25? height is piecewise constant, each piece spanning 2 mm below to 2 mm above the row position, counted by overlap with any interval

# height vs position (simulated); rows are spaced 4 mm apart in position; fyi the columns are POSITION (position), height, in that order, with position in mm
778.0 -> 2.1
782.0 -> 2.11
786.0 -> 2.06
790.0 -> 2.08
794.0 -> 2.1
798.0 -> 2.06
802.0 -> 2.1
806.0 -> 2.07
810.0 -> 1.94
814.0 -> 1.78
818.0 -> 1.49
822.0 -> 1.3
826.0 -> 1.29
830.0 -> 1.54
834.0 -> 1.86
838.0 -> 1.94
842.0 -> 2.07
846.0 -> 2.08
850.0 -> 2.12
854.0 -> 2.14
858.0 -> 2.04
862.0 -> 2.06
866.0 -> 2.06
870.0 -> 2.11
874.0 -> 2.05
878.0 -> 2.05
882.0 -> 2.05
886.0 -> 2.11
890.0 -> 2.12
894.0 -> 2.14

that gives 1.10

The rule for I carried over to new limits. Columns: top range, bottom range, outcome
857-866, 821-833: 1.44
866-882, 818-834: 1.42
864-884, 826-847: 1.13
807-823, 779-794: 0.80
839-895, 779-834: 1.13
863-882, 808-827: 1.31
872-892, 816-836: 1.39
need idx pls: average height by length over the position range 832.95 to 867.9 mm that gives 2.05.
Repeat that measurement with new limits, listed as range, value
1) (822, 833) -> 1.43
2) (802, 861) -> 1.85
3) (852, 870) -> 2.08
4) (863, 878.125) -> 2.07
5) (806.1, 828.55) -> 1.6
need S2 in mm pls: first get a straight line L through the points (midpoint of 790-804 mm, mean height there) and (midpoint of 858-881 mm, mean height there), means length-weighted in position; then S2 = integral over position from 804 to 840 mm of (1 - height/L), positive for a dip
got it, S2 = 6.7 mm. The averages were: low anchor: 2.09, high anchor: 2.06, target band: 1.69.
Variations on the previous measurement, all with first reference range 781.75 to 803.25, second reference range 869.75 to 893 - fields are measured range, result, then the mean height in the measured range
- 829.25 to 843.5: 1.44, 1.87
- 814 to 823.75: 2.84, 1.48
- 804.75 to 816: 0.87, 1.92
